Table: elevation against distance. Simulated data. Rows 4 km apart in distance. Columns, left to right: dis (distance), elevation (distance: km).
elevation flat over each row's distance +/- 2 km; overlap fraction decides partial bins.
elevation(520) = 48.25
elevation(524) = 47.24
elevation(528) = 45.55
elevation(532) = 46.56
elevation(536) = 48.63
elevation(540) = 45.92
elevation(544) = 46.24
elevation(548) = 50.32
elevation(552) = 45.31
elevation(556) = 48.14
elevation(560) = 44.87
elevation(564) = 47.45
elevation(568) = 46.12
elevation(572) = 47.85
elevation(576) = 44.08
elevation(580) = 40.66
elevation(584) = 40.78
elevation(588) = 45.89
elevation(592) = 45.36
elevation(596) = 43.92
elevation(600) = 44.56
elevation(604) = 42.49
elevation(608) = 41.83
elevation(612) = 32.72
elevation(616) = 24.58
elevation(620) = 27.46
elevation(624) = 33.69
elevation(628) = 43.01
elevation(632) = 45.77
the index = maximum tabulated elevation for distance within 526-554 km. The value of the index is 50.32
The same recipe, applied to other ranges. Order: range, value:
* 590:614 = 45.36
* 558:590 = 47.85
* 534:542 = 48.63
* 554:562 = 48.14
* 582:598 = 45.89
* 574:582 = 44.08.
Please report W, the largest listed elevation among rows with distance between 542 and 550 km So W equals 50.32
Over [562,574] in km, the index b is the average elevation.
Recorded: 47.1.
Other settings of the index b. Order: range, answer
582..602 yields 44.1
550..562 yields 46.1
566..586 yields 43.9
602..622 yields 33.8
